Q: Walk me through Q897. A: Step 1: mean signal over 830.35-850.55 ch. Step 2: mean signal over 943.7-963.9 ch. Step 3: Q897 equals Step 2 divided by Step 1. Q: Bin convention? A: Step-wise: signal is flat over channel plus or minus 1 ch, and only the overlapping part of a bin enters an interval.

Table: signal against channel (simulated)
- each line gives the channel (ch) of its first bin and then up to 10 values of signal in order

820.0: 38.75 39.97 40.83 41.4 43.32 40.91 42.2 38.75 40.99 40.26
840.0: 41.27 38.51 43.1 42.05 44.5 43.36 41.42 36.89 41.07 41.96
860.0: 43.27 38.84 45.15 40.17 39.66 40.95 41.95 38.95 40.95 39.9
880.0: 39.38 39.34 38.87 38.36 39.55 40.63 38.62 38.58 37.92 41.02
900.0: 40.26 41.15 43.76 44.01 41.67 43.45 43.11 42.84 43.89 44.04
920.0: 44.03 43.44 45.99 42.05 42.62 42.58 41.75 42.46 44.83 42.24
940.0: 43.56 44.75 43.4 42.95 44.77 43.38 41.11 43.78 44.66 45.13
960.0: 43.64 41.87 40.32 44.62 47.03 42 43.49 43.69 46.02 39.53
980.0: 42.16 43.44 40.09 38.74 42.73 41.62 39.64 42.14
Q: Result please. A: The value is 1.0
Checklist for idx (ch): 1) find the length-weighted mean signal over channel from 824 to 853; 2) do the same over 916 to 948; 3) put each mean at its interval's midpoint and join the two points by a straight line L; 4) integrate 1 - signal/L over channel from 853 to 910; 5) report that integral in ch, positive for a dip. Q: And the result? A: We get 2.6 ch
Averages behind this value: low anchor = 41.5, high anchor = 43.4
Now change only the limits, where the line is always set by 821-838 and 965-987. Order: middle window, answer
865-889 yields 1.01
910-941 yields -0.82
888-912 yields 0.48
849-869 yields 0.09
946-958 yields -0.32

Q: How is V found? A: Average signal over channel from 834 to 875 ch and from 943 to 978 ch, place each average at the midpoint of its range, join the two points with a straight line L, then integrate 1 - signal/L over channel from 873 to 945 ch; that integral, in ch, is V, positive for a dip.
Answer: 1.0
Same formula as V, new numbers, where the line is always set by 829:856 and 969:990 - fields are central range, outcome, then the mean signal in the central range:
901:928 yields -1.08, 43.3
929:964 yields -1.13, 43.3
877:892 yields 0.74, 39.4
